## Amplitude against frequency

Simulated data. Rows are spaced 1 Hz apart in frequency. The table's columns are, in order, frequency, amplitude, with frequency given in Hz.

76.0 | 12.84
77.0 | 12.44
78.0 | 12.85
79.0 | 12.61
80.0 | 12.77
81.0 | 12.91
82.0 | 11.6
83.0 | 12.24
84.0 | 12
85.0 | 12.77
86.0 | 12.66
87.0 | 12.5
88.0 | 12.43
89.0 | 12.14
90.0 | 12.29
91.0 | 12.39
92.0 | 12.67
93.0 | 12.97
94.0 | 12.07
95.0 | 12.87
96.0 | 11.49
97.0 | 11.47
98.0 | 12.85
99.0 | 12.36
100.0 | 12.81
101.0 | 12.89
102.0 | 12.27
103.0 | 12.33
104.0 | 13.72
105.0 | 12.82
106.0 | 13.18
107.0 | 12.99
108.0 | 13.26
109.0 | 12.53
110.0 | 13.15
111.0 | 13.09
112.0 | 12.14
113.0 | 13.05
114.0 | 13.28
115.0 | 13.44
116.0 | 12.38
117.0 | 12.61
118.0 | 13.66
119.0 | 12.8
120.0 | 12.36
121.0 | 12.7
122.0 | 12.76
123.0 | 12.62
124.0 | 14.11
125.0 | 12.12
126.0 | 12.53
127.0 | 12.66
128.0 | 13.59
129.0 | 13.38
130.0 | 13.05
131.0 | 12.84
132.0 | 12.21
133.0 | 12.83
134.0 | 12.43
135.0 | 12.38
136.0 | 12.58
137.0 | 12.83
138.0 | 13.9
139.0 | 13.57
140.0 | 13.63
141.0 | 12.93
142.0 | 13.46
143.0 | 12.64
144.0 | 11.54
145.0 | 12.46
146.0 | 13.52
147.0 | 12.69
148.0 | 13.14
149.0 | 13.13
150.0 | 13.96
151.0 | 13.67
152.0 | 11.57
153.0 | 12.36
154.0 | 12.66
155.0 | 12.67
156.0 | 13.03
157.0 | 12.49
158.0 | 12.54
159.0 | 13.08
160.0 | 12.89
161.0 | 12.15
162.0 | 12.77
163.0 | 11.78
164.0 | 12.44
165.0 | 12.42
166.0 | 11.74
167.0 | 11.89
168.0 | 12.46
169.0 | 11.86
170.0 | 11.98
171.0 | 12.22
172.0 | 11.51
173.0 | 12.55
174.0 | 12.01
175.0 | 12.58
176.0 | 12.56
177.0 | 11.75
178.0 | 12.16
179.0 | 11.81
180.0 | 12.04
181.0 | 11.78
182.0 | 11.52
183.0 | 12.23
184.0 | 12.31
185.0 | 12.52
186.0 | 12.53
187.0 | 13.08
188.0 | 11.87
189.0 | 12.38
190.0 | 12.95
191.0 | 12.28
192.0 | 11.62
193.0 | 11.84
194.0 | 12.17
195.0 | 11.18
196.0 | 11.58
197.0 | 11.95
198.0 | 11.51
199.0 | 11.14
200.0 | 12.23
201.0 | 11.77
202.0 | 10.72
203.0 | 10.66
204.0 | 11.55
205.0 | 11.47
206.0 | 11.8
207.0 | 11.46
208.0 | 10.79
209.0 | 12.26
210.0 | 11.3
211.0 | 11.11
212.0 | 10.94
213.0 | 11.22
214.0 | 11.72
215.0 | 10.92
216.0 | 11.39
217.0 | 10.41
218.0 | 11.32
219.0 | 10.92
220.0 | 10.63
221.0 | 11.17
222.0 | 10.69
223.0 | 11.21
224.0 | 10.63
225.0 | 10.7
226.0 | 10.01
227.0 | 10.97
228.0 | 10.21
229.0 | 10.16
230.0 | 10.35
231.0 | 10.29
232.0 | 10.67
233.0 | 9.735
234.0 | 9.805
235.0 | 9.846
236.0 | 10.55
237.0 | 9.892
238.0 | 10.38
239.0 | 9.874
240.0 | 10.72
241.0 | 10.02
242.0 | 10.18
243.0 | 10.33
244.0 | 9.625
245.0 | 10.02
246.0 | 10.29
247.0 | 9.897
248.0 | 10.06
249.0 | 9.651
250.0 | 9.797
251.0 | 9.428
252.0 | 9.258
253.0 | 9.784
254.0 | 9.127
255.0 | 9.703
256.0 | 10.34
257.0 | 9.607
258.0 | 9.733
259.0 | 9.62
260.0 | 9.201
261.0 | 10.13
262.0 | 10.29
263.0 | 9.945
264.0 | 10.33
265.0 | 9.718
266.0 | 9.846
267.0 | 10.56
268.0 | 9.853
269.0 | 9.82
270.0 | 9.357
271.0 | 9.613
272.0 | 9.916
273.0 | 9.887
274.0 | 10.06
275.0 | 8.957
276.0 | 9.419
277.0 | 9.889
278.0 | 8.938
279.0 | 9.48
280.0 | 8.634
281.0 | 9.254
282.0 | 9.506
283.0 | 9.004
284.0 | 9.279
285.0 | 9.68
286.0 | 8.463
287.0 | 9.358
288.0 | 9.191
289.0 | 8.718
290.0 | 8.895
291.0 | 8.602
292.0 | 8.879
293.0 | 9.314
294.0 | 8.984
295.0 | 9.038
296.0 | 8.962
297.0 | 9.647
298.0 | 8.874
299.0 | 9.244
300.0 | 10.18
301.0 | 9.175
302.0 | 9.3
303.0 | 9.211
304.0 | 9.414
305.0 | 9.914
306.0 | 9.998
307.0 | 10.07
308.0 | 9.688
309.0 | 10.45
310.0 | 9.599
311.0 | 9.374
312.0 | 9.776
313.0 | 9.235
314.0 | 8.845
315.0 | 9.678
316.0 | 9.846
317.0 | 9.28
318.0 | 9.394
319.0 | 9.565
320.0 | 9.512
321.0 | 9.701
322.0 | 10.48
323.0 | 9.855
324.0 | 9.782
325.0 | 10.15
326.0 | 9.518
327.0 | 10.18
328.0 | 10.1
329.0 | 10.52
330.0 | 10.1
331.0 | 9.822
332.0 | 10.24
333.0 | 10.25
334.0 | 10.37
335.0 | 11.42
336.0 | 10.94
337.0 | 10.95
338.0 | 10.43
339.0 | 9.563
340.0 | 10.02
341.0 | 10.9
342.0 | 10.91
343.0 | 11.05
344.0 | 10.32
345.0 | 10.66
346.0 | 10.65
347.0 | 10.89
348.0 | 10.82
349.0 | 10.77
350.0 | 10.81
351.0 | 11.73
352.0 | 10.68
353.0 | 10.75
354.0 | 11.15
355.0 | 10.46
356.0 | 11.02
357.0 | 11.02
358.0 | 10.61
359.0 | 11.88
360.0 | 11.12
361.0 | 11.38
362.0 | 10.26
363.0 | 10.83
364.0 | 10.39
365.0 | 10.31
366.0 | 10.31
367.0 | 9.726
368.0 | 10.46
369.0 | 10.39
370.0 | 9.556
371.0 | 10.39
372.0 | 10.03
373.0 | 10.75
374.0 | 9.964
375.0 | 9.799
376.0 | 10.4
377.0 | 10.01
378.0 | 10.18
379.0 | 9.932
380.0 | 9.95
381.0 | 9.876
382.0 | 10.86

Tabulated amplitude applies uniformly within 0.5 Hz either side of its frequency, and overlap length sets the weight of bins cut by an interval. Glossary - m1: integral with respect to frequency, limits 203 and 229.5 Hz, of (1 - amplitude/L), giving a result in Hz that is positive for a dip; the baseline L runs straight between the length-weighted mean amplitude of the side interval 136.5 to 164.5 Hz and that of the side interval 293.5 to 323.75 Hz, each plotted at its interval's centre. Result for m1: 1.02 Hz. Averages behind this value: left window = 12.8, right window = 9.54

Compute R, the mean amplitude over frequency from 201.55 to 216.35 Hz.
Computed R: 11.3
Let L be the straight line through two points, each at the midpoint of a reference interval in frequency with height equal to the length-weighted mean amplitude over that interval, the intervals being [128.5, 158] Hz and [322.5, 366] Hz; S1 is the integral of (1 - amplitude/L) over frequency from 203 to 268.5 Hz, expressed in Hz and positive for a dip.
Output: 8.0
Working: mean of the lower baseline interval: 12.9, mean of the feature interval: 10.4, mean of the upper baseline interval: 10.6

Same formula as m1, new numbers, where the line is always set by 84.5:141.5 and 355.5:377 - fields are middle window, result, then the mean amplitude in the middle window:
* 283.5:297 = 2.6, 9.05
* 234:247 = 1.7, 10.1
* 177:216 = 0.9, 11.7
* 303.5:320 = 2.0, 9.63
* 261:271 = 1.3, 9.96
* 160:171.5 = 0.1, 12.2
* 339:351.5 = -0.1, 10.7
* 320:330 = 0.8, 10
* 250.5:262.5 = 1.9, 9.69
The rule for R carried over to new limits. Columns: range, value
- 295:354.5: 10.1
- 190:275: 10.5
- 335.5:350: 10.6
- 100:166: 12.8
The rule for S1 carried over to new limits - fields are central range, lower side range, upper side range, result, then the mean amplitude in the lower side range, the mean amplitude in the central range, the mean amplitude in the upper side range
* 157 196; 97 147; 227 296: -1.9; 12.9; 12.2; 9.69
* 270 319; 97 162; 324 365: 7.7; 12.9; 9.38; 10.6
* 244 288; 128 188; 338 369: 7.2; 12.6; 9.64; 10.7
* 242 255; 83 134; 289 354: 1.3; 12.7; 9.79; 9.96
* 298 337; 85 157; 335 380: 3.9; 12.8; 9.85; 10.6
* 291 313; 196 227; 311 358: 2.3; 11.2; 9.45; 10.3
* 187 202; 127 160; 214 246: -0.6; 12.9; 11.9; 10.5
